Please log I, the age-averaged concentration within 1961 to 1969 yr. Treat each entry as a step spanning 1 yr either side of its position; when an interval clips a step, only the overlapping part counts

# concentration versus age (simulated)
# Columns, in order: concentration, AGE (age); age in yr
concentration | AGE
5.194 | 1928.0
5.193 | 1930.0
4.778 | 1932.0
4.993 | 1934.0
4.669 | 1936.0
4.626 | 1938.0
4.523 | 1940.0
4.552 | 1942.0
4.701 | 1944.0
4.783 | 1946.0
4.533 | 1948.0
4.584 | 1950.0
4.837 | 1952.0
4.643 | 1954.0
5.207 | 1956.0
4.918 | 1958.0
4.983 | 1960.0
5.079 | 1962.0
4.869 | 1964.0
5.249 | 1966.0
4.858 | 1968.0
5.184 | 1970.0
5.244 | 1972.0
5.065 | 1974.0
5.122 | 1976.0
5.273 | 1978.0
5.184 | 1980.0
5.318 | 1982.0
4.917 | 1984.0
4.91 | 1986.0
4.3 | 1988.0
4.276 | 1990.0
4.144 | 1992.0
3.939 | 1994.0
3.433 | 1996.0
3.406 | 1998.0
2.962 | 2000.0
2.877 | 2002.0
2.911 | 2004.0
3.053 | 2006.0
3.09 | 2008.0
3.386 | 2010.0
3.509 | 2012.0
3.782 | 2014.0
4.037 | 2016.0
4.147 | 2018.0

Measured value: 5.01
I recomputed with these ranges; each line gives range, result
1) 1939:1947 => 4.64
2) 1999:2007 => 2.95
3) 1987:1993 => 4.24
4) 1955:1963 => 5.05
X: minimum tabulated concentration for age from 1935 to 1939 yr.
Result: 4.626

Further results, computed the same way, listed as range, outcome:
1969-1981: 5.065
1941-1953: 4.533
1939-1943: 4.523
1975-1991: 4.276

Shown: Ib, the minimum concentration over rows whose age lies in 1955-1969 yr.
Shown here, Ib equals 4.858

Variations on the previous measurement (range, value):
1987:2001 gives 2.962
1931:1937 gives 4.669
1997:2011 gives 2.877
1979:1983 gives 5.184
